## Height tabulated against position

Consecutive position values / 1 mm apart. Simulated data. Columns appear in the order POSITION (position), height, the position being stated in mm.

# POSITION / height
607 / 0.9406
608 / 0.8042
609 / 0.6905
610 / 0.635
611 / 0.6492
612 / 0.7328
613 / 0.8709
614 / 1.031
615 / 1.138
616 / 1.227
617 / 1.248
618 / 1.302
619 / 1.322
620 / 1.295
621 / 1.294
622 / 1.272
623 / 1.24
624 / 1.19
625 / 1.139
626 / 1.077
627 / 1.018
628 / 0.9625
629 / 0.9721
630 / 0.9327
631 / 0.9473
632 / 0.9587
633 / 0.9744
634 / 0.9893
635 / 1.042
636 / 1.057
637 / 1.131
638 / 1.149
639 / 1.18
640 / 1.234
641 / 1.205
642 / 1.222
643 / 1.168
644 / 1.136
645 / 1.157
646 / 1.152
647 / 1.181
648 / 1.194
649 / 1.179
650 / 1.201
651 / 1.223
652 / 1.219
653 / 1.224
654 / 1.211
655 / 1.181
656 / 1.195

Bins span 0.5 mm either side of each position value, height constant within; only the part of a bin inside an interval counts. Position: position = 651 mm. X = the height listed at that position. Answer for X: 1.223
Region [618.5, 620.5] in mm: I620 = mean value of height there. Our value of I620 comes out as 1.31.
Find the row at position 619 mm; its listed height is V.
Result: 1.322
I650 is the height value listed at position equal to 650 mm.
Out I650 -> 1.201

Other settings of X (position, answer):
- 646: 1.152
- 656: 1.195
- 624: 1.19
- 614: 1.031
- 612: 0.7328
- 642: 1.222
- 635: 1.042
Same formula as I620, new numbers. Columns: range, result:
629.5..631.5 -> 0.94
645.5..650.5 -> 1.18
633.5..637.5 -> 1.05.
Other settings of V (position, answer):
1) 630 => 0.9327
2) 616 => 1.227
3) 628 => 0.9625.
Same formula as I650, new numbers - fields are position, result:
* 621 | 1.294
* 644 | 1.136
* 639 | 1.18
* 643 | 1.168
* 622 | 1.272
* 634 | 0.9893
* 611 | 0.6492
